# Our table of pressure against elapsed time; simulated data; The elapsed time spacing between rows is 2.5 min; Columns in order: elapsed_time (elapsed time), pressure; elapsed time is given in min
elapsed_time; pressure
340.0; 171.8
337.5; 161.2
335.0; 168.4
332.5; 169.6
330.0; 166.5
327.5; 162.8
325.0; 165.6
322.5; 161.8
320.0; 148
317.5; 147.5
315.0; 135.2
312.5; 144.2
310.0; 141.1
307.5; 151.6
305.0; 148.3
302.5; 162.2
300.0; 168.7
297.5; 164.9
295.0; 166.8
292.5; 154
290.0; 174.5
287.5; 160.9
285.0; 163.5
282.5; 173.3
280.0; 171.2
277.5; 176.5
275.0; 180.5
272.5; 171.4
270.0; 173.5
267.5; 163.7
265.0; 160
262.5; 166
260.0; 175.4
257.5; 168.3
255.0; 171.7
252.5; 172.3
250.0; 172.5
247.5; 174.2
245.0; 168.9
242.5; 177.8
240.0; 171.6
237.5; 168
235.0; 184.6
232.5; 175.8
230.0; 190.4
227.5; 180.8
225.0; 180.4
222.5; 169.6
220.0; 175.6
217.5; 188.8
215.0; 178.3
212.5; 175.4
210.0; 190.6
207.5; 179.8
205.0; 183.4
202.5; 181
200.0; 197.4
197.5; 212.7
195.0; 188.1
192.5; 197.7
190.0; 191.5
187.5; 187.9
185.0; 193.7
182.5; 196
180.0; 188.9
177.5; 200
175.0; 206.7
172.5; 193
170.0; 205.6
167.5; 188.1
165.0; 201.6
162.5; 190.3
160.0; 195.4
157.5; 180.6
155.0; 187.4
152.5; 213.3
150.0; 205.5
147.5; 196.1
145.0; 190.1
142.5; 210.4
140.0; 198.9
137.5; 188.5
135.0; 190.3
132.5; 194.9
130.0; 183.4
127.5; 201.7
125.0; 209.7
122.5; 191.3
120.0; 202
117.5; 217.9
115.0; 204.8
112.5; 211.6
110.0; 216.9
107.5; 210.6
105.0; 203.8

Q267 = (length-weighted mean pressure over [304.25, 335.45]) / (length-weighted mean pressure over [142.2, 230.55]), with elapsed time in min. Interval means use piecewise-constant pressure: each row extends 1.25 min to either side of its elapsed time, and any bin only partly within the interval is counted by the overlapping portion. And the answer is 0.81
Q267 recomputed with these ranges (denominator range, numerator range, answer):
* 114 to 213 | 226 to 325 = 0.85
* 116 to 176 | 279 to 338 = 0.81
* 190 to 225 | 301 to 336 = 0.83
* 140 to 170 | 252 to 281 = 0.87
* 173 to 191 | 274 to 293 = 0.87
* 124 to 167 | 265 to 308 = 0.85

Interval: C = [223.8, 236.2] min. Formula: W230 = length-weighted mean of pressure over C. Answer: 182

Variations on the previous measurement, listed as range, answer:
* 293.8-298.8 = 166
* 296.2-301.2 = 167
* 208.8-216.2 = 181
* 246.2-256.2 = 173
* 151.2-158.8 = 194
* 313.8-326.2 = 152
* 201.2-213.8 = 182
